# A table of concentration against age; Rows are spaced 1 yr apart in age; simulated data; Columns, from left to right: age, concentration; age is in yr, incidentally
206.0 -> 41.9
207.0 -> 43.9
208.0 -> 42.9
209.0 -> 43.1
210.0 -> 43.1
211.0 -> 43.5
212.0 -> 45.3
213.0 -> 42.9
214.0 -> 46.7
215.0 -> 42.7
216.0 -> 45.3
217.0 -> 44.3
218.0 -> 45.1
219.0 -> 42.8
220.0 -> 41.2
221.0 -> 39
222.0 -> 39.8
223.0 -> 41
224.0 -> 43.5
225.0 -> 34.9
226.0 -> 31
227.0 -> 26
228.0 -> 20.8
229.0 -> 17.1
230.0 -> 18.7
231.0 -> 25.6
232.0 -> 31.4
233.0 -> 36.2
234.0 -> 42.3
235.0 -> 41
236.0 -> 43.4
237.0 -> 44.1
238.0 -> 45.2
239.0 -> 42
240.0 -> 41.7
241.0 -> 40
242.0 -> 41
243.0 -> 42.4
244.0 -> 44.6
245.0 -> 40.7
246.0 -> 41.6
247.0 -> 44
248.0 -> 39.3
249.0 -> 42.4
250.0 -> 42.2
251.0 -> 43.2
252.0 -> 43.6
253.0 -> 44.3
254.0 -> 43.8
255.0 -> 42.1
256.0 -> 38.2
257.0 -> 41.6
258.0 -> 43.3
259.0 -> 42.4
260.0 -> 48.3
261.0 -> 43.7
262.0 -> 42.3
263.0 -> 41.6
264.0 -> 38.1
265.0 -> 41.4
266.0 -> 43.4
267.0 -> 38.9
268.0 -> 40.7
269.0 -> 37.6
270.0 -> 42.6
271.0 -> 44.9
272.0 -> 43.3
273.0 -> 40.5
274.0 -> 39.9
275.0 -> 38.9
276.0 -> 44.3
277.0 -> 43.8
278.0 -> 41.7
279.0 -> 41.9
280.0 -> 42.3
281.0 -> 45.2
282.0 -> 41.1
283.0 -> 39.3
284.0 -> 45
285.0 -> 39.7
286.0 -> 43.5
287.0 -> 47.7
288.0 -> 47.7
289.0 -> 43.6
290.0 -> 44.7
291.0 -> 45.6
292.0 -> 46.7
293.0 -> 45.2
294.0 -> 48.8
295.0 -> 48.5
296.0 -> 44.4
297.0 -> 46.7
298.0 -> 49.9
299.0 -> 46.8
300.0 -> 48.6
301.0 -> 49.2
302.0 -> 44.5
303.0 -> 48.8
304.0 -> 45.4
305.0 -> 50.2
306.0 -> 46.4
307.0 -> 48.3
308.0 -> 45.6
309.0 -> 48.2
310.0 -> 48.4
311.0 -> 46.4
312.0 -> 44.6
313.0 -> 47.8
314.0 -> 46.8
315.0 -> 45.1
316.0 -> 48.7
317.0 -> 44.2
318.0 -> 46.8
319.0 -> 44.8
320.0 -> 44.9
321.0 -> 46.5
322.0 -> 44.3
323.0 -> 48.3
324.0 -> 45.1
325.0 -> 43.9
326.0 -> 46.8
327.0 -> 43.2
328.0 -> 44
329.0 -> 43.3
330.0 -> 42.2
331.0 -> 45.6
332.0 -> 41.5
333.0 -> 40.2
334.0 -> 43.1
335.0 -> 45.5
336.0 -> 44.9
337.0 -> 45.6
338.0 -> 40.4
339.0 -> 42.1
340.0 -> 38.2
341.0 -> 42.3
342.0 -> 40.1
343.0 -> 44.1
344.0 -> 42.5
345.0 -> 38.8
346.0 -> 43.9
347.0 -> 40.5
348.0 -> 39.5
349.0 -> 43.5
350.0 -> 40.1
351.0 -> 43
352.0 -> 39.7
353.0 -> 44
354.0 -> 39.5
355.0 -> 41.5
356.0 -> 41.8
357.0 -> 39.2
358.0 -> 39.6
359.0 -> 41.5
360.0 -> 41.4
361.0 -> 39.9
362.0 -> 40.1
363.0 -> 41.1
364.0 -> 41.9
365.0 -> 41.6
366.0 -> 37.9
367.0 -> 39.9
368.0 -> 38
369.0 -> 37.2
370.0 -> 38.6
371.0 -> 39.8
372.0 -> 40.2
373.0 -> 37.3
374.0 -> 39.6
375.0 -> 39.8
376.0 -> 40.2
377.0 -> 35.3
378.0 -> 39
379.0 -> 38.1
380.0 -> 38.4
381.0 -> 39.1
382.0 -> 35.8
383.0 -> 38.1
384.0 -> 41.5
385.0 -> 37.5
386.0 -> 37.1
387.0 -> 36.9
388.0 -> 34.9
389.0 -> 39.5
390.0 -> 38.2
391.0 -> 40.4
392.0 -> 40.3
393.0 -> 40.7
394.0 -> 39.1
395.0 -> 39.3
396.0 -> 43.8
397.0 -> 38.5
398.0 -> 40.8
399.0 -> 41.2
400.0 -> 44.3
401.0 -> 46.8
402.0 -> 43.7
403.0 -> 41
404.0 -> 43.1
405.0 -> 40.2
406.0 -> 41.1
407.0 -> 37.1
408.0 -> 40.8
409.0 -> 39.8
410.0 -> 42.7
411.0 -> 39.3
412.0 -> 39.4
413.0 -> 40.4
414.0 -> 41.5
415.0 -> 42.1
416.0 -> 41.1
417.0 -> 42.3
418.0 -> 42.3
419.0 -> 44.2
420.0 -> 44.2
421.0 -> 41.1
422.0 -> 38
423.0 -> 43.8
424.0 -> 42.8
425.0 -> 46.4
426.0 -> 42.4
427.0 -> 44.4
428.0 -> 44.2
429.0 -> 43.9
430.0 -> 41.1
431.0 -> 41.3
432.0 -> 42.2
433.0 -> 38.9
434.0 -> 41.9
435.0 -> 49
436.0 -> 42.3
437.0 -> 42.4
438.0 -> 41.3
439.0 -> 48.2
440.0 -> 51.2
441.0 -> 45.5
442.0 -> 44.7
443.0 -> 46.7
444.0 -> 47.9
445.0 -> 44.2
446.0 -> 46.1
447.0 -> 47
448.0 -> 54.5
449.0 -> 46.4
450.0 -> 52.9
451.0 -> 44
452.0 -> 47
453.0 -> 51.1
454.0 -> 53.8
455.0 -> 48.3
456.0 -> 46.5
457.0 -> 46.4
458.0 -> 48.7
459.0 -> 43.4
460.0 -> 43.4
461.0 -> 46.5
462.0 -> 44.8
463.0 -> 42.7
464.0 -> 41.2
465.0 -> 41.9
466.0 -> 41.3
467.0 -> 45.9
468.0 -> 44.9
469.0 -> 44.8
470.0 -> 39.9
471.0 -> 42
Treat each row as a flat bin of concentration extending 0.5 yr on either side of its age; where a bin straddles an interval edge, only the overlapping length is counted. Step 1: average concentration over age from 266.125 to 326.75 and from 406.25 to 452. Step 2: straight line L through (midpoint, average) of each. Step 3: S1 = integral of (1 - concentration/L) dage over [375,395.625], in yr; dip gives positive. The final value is 2.6 yr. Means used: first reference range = 45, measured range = 38.5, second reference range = 43.7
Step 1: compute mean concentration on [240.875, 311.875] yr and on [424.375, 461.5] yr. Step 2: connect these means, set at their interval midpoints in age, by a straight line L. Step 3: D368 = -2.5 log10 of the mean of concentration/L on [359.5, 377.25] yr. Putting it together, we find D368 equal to 0.14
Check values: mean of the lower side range 43.8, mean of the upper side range 45.8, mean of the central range 39.5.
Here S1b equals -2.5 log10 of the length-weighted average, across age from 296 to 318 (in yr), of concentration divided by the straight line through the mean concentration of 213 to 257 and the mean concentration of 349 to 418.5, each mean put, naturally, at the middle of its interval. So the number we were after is -0.19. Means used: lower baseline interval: 39.3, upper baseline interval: 40.1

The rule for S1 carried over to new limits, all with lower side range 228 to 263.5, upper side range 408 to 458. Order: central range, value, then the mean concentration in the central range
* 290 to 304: -2.0 yr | 47.1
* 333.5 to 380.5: 2.2 yr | 40.6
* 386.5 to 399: 1.2 yr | 39.4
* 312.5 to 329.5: -1.6 yr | 45.6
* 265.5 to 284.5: -0.6 yr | 41.9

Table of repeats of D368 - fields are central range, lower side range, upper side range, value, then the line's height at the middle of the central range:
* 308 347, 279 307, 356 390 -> -0.035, 42.8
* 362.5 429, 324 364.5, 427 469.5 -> 0.086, 43.7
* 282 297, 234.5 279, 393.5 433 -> -0.072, 42.1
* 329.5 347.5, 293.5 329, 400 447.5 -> 0.084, 45.7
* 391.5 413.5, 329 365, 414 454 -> 0.066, 43.6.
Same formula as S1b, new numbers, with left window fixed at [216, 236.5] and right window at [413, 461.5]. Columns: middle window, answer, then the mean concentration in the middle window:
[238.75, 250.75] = -0.15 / 41.9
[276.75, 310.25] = -0.19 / 45.7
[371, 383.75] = 0.10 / 38.5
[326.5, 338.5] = -0.08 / 43.3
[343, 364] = 0.00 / 41.1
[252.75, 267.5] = -0.14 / 42.2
